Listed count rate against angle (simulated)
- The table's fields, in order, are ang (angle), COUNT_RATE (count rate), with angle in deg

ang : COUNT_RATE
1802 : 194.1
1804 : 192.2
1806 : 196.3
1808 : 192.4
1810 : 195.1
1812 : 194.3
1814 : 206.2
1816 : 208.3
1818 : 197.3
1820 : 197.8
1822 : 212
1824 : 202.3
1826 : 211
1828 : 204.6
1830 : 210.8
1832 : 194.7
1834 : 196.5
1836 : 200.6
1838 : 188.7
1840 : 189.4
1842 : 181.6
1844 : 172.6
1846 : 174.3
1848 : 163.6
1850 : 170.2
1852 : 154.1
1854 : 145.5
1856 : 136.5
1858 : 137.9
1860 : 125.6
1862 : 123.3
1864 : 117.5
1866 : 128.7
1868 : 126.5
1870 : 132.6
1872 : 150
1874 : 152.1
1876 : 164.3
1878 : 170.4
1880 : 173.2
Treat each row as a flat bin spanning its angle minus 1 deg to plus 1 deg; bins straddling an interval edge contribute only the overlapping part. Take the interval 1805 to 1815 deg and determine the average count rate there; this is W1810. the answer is 197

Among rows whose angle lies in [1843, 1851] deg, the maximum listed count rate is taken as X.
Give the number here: 174.3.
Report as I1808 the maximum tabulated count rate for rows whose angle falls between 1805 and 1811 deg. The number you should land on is 196.3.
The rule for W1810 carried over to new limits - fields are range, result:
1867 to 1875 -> 140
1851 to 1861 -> 140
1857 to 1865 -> 126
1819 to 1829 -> 206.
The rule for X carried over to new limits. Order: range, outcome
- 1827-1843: 210.8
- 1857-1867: 137.9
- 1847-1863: 170.2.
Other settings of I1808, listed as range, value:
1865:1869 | 128.7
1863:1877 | 164.3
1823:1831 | 211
